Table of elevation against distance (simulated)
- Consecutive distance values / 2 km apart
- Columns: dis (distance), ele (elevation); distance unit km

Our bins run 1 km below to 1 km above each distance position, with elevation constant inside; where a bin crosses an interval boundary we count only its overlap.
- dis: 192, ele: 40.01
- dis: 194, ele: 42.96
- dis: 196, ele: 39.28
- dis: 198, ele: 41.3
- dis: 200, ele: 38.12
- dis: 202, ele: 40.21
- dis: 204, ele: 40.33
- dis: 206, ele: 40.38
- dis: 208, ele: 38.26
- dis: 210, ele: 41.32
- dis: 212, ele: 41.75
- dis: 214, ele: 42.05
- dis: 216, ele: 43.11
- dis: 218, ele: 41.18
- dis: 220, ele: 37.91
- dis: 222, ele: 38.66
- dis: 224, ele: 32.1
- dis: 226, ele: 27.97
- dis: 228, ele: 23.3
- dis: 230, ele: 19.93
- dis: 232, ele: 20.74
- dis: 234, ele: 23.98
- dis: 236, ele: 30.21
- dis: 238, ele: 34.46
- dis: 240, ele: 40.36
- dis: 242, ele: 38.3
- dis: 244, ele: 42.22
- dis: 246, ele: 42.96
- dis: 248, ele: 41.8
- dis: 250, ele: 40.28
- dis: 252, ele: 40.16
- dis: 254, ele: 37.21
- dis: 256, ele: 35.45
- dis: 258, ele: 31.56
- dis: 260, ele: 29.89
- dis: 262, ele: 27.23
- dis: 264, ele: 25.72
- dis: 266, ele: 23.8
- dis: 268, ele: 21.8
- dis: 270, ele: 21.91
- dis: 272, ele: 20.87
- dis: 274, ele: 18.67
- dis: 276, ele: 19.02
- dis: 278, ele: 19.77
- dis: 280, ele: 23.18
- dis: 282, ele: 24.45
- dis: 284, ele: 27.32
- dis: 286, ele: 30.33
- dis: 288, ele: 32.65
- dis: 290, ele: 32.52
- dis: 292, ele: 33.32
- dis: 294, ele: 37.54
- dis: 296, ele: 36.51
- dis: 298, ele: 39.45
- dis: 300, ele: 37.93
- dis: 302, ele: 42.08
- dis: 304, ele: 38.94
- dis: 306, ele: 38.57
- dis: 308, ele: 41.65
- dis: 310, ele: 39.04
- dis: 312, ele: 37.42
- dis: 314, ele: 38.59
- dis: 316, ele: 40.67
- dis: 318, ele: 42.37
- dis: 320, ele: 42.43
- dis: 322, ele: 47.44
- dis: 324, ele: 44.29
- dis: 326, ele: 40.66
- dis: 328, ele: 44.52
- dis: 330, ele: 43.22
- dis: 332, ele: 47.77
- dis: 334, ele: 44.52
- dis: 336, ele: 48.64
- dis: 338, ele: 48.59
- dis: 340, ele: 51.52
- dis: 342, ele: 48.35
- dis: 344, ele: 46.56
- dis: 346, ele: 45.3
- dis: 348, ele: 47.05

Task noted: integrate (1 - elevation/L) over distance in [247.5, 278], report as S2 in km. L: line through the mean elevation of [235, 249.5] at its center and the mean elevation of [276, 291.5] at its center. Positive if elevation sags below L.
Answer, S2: 4.4 km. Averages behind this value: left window 38.7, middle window 28.5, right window 26.8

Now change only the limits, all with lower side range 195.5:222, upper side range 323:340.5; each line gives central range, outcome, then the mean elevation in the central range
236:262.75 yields 3.3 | 36.9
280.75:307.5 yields 5.7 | 34.8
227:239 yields 4.6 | 25.4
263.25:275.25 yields 5.9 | 22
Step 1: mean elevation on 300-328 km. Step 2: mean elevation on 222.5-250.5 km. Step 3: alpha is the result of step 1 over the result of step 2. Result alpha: 1.26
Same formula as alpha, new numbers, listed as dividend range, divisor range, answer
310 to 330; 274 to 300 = 1.42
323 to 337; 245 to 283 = 1.56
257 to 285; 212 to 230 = 0.68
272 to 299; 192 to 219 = 0.70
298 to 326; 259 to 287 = 1.71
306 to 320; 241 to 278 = 1.30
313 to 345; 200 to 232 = 1.25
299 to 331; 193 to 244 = 1.14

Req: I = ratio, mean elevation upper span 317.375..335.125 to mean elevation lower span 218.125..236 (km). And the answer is 1.5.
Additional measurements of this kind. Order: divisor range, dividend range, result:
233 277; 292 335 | 1.31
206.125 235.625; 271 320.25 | 0.98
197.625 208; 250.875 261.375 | 0.87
